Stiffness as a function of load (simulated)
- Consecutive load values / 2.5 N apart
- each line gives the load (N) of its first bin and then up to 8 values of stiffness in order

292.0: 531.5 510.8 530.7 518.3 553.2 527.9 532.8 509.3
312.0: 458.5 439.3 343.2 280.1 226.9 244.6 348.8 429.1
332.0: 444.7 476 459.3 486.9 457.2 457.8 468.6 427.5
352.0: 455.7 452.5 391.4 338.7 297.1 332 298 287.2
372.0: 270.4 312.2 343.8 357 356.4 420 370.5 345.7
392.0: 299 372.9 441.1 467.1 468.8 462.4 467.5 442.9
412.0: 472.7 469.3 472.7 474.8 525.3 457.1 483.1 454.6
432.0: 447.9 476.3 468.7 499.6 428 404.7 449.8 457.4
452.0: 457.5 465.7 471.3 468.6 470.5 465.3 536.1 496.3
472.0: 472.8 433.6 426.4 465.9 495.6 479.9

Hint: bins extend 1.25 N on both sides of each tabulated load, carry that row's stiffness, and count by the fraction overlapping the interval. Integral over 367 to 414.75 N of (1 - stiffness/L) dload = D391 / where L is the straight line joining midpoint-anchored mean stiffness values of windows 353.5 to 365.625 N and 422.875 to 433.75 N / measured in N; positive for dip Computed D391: 2.7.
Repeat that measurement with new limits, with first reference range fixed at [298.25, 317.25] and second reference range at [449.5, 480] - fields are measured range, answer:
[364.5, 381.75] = 6.0 N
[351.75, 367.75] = 4.0 N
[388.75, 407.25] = 2.5 N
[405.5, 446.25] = 0.8 N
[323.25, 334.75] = 2.5 N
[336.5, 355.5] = 1.1 N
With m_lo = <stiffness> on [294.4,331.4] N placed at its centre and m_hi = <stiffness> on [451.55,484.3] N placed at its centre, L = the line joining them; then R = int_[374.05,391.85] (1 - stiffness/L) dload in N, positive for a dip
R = 3.64 N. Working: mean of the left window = 428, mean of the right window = 472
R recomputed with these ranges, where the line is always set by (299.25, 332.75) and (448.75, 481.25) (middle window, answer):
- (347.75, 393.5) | 8.42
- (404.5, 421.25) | -0.67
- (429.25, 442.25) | -0.21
